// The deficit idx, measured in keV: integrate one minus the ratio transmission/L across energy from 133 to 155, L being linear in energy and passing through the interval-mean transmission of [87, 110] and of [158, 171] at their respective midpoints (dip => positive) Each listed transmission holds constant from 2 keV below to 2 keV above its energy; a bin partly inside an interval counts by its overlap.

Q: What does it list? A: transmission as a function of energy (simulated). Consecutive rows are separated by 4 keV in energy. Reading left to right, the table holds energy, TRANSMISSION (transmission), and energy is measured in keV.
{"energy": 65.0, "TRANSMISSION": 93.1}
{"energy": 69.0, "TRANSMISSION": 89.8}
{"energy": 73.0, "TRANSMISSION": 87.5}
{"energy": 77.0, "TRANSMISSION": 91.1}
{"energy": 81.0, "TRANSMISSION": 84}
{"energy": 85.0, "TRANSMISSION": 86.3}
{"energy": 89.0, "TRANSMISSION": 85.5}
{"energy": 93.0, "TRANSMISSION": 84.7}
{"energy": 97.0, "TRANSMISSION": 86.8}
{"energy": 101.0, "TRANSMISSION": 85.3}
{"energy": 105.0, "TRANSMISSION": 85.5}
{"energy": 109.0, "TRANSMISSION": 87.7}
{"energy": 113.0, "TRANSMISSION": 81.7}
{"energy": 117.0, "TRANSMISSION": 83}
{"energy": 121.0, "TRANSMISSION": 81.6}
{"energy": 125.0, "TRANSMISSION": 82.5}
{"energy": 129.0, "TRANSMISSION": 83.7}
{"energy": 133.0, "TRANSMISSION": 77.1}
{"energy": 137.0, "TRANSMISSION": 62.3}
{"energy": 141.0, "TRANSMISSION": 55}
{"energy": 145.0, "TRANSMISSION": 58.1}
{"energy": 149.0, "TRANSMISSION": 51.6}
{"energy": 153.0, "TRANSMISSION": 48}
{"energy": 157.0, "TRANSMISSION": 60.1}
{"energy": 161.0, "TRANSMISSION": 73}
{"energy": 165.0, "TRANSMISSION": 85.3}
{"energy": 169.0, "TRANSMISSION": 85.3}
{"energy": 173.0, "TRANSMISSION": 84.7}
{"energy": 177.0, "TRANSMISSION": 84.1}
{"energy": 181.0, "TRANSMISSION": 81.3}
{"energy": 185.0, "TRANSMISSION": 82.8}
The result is 6.6 keV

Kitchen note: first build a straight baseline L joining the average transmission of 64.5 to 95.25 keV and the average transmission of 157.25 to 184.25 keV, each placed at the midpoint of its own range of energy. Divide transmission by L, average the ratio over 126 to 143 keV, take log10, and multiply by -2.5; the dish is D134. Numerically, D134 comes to 0.19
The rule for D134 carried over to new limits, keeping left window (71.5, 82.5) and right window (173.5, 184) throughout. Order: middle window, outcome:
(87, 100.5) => 0.02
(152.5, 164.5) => 0.28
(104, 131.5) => 0.03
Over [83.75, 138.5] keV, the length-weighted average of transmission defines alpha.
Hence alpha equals 82.5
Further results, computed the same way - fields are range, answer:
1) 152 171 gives 71.5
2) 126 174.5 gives 68.8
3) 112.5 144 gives 75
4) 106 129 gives 83.4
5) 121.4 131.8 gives 82.4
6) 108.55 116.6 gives 83.8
